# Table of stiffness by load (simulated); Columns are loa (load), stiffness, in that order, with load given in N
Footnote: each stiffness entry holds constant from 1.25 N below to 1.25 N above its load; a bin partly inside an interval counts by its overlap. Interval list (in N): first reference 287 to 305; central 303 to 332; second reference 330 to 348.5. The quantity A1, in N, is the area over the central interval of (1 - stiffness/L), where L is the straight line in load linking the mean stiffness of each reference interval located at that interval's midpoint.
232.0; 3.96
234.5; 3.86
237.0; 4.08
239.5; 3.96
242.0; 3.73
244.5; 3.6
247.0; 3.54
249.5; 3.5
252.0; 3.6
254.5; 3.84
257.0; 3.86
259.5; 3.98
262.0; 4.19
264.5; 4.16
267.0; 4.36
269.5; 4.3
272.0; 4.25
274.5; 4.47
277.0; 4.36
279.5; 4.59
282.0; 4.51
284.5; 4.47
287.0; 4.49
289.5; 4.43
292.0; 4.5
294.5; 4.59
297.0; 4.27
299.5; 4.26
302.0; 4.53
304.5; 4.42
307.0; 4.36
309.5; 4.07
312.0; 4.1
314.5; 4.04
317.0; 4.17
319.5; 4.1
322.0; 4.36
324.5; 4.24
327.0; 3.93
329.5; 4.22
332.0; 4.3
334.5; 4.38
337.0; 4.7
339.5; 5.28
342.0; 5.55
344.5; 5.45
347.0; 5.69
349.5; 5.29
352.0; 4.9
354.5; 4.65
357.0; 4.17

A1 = 3.26 N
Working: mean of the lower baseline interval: 4.43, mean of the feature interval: 4.19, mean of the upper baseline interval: 5.02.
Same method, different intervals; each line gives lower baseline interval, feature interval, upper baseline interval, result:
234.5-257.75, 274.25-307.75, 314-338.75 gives -3.4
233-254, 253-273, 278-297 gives -0.2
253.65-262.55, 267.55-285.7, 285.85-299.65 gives -0.9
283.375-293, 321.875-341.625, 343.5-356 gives 1.9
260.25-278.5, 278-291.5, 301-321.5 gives -0.7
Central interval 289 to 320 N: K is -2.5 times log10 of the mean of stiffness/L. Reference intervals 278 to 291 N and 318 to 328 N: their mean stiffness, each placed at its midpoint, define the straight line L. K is 0.01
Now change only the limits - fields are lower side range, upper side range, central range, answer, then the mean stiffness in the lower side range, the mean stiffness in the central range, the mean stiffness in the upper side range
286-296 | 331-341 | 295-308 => 0.04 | 4.5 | 4.38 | 4.7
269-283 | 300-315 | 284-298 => -0.03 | 4.42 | 4.46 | 4.26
